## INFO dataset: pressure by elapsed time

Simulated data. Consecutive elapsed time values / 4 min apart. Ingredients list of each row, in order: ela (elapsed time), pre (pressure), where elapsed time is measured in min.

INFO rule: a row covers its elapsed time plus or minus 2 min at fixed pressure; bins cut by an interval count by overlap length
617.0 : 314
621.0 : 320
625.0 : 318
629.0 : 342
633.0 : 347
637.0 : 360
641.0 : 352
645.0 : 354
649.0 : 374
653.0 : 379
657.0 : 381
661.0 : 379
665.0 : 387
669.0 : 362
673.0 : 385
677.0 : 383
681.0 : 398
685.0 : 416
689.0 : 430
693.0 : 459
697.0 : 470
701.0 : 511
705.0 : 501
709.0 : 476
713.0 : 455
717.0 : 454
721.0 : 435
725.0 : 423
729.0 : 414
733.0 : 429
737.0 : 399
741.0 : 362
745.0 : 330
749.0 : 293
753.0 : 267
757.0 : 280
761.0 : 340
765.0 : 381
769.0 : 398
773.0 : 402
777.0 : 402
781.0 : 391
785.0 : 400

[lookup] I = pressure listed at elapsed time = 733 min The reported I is 429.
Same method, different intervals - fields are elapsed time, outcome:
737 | 399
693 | 459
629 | 342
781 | 391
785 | 400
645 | 354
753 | 267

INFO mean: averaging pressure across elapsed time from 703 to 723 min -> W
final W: 464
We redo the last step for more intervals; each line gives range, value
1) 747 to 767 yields 312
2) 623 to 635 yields 336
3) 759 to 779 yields 385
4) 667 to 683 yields 382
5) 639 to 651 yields 360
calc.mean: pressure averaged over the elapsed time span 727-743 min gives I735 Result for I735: 401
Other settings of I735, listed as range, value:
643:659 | 372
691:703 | 480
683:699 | 444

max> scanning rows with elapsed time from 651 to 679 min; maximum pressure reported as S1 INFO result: 387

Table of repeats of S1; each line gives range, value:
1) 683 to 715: 511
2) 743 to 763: 340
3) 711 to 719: 455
